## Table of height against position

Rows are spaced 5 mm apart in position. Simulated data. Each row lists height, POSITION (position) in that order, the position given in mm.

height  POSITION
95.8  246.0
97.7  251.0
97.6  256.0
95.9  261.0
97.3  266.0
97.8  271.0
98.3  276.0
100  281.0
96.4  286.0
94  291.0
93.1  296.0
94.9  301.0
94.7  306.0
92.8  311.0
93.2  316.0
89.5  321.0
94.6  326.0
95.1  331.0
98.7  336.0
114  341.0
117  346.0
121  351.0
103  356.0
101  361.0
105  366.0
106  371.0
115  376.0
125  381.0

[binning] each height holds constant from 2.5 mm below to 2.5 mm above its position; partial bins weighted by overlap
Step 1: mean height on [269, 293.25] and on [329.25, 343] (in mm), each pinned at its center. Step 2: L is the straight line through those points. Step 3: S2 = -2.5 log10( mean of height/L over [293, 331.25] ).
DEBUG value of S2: 0.08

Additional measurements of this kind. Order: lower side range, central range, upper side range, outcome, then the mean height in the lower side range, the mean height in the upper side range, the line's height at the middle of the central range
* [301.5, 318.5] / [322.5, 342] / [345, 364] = 0.031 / 93.7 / 110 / 102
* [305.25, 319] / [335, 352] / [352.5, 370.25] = -0.130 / 93.3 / 104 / 100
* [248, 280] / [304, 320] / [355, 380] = 0.099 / 97.5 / 107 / 102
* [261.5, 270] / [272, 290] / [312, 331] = -0.022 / 97.1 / 92.8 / 95.9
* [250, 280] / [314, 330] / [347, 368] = 0.127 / 97.5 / 108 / 104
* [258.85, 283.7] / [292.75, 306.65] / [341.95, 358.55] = 0.103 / 97.9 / 114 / 104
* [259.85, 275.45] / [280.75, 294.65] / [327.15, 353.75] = 0.048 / 97.3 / 108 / 100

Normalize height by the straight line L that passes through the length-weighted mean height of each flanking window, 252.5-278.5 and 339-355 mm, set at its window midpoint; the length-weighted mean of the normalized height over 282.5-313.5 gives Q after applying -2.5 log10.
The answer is 0.11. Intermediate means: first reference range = 97.4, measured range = 94.5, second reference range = 116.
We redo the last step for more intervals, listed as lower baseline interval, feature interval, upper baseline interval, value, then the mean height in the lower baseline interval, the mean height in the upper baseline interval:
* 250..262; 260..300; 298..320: -0.012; 97.1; 93.6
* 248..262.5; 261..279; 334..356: 0.021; 97.1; 112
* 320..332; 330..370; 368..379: -0.054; 93.3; 111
